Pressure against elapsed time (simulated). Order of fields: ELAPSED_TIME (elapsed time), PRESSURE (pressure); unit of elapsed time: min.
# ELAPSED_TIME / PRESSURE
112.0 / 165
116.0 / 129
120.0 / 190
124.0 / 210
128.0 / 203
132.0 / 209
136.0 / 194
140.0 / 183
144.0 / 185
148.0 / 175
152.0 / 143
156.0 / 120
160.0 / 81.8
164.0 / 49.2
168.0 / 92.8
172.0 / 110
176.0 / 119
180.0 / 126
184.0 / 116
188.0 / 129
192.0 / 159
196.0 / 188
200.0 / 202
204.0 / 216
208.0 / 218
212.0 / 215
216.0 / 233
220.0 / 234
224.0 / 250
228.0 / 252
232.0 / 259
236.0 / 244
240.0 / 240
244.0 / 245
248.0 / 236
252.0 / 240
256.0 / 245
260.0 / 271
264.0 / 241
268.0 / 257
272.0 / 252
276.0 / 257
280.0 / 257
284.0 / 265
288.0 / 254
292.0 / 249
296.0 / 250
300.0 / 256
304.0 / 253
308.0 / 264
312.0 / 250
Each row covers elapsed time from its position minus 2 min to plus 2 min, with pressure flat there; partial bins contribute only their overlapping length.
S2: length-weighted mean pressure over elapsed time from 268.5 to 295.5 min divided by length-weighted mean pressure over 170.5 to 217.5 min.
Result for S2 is 1.51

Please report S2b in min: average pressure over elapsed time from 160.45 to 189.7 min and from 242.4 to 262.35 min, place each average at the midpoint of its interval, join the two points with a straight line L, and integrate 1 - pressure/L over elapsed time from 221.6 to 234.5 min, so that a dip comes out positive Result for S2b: -3.2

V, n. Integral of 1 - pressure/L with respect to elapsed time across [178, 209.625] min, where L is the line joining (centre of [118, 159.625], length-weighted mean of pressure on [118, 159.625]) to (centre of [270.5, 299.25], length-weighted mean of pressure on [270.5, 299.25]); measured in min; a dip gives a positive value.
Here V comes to 5.9 min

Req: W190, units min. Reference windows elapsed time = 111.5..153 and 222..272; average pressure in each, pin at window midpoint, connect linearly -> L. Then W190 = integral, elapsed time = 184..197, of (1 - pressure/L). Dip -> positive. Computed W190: 4.0 min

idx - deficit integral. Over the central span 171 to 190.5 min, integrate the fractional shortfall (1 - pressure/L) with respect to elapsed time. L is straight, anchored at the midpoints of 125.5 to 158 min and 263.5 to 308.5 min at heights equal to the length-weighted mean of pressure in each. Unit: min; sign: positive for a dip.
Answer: 7.5 min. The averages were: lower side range 177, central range 122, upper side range 255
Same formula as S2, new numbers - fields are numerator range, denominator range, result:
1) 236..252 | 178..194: 1.82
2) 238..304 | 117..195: 1.70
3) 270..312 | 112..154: 1.41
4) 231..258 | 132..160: 1.49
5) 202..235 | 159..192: 2.20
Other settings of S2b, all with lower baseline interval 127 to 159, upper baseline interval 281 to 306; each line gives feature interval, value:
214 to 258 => -4.0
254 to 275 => -1.3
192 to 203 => 0.7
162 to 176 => 7.4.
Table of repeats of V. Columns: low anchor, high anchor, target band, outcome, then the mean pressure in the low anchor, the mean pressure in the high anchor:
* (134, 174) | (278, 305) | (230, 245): -2.9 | 133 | 255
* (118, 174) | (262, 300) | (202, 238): -4.7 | 153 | 254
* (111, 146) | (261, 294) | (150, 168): 9.2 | 186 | 255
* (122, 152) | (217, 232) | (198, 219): 1.7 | 191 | 246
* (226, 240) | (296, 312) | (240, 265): 0.6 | 250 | 256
